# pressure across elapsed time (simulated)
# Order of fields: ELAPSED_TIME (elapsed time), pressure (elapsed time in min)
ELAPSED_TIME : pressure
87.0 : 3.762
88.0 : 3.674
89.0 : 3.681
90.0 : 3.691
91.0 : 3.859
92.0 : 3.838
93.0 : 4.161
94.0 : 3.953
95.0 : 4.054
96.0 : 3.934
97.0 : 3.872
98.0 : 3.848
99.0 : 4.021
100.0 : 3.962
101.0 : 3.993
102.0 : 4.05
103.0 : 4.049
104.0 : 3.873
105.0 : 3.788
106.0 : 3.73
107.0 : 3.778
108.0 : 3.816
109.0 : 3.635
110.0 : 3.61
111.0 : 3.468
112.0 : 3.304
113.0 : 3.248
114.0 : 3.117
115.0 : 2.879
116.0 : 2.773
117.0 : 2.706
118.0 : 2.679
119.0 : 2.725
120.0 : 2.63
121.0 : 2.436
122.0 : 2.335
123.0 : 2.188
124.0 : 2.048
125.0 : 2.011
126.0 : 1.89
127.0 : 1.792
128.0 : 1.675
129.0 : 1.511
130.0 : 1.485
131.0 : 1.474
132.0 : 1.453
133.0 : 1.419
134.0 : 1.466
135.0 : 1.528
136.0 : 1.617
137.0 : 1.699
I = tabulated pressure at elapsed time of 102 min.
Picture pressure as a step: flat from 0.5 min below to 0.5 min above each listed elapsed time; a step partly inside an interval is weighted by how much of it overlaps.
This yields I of 4.05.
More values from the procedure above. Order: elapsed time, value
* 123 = 2.188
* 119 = 2.725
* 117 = 2.706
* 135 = 1.528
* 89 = 3.681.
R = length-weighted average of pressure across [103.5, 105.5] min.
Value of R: 3.83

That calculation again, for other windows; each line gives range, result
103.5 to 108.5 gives 3.8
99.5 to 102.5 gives 4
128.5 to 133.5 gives 1.47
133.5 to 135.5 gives 1.5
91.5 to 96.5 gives 3.99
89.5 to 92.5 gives 3.8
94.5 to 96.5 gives 3.99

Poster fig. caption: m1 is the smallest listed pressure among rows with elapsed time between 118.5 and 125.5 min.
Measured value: 2.011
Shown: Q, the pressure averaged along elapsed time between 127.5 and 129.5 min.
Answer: 1.59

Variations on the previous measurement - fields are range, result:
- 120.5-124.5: 2.25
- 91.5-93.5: 4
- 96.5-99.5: 3.91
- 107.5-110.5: 3.69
